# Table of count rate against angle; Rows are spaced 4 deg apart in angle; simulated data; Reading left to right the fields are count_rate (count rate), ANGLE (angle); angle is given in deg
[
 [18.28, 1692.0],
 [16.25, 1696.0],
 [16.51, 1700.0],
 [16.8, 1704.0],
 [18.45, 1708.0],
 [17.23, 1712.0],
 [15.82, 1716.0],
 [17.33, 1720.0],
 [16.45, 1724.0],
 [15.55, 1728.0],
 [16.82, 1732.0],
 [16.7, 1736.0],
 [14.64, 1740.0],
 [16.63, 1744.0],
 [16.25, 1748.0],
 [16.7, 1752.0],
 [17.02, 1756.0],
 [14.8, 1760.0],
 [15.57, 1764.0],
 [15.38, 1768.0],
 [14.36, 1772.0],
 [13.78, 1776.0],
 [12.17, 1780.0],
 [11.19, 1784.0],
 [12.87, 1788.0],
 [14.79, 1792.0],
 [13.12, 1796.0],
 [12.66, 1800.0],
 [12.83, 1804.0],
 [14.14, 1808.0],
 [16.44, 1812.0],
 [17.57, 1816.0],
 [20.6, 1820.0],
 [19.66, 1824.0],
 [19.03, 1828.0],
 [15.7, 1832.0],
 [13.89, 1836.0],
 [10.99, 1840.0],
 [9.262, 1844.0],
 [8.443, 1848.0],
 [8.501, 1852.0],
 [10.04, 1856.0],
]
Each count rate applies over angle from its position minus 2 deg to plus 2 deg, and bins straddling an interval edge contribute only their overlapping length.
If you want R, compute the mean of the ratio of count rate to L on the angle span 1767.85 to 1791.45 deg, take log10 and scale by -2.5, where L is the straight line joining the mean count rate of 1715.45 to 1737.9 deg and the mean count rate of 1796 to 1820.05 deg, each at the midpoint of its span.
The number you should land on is 0.18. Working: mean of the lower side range 16.5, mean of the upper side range 15.1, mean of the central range 13.2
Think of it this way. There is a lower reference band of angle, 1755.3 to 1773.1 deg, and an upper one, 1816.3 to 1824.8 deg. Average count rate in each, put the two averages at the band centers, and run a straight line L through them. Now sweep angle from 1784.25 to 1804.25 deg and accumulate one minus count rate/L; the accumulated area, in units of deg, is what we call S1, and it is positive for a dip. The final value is 5.2 deg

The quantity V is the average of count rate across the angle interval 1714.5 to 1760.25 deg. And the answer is 16.3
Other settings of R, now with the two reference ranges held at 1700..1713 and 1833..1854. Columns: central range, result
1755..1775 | -0.061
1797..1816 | -0.167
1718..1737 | -0.017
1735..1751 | -0.037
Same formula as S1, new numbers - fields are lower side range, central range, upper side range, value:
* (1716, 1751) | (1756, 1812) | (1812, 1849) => 6.7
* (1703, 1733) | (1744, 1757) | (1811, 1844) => 0.0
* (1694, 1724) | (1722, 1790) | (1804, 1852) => 4.0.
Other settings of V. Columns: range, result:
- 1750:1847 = 14.7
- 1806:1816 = 15.7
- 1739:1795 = 14.7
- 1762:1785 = 13.9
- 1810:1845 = 16.1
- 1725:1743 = 16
